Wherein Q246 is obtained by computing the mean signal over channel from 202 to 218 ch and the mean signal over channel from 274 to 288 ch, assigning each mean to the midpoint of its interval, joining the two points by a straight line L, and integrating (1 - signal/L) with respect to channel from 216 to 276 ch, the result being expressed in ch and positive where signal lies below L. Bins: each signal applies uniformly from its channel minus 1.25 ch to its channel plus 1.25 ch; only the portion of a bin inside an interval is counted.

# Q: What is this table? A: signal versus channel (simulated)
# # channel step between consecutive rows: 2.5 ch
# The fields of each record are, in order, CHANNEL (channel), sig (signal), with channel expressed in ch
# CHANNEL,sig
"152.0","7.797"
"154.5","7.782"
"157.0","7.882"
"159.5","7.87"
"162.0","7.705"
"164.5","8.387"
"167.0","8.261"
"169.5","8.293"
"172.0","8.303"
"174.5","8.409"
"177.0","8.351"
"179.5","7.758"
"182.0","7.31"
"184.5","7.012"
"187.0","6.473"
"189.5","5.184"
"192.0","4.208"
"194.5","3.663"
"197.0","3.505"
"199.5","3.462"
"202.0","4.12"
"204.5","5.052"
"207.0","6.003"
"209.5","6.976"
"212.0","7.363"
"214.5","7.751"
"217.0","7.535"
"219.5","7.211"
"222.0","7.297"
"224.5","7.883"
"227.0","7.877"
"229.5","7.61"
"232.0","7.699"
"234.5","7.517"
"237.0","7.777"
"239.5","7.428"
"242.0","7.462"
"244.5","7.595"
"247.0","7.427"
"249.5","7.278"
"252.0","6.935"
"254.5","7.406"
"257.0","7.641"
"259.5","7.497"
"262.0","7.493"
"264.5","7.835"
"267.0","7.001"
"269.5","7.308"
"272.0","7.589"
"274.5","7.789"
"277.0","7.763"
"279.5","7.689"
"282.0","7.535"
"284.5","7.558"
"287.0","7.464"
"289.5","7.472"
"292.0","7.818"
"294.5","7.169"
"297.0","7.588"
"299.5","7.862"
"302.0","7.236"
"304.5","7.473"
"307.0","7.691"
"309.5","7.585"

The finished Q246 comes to -3.5 ch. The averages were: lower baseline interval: 6.56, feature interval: 7.5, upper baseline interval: 7.63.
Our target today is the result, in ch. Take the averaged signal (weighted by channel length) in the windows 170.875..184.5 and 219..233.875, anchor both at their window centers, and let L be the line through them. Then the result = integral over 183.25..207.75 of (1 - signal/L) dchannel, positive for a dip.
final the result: 9.3 ch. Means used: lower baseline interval 7.93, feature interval 4.85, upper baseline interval 7.61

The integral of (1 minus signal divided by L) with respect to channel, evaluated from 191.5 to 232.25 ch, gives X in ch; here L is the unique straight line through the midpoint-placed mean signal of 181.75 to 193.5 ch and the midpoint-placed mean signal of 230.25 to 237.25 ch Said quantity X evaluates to 4.2 ch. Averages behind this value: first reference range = 5.88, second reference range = 7.64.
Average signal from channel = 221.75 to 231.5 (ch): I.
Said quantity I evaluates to 7.71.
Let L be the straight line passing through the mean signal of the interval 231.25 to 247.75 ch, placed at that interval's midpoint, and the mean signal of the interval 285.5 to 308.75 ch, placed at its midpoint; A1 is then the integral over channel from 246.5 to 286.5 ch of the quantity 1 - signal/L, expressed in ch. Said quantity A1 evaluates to 0.3 ch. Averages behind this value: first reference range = 7.56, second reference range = 7.53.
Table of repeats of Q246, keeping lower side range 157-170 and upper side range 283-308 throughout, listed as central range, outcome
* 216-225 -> 0.4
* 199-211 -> 4.0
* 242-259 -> 0.7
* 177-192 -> 2.5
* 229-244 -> 0.4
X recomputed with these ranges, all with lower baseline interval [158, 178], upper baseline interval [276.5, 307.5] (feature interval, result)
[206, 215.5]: 1.1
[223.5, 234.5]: 0.2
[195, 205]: 5.1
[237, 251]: 0.6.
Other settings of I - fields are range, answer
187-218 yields 5.43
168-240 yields 6.72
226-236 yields 7.67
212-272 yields 7.5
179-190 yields 6.79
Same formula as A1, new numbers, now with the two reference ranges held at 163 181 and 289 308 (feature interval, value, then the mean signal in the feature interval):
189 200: 5.6 ch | 3.96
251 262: 0.5 ch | 7.39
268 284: 0.1 ch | 7.6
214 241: 1.1 ch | 7.59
